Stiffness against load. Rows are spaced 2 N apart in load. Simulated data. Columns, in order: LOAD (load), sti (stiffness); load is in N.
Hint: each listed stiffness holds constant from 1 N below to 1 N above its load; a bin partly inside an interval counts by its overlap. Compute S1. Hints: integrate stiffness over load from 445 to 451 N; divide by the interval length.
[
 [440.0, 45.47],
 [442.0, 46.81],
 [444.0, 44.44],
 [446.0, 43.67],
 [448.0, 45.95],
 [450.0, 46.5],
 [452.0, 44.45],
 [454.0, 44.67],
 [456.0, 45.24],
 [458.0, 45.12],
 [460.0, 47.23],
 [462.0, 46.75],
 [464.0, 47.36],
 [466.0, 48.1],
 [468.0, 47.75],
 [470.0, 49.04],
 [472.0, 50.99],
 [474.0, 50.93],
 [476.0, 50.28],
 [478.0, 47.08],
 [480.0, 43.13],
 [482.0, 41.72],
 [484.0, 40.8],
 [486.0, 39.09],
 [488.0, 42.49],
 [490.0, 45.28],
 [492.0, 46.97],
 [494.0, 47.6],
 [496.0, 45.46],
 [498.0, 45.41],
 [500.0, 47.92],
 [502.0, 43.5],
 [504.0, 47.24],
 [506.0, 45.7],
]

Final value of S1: 45.4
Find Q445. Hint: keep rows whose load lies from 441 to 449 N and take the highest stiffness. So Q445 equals 46.81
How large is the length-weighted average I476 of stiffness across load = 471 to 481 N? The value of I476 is 48.5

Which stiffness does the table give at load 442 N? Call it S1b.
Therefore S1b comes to 46.81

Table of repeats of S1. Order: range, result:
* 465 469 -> 47.9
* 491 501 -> 46.7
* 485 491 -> 42.3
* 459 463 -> 47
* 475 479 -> 48.7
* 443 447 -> 44.1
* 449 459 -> 45.2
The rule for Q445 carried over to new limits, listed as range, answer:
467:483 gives 50.99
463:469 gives 48.1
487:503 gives 47.92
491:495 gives 47.6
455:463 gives 47.23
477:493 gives 47.08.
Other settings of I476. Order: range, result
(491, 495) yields 47.3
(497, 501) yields 46.7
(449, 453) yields 45.5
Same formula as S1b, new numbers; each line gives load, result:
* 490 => 45.28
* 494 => 47.6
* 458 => 45.12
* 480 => 43.13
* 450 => 46.5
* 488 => 42.49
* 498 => 45.41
